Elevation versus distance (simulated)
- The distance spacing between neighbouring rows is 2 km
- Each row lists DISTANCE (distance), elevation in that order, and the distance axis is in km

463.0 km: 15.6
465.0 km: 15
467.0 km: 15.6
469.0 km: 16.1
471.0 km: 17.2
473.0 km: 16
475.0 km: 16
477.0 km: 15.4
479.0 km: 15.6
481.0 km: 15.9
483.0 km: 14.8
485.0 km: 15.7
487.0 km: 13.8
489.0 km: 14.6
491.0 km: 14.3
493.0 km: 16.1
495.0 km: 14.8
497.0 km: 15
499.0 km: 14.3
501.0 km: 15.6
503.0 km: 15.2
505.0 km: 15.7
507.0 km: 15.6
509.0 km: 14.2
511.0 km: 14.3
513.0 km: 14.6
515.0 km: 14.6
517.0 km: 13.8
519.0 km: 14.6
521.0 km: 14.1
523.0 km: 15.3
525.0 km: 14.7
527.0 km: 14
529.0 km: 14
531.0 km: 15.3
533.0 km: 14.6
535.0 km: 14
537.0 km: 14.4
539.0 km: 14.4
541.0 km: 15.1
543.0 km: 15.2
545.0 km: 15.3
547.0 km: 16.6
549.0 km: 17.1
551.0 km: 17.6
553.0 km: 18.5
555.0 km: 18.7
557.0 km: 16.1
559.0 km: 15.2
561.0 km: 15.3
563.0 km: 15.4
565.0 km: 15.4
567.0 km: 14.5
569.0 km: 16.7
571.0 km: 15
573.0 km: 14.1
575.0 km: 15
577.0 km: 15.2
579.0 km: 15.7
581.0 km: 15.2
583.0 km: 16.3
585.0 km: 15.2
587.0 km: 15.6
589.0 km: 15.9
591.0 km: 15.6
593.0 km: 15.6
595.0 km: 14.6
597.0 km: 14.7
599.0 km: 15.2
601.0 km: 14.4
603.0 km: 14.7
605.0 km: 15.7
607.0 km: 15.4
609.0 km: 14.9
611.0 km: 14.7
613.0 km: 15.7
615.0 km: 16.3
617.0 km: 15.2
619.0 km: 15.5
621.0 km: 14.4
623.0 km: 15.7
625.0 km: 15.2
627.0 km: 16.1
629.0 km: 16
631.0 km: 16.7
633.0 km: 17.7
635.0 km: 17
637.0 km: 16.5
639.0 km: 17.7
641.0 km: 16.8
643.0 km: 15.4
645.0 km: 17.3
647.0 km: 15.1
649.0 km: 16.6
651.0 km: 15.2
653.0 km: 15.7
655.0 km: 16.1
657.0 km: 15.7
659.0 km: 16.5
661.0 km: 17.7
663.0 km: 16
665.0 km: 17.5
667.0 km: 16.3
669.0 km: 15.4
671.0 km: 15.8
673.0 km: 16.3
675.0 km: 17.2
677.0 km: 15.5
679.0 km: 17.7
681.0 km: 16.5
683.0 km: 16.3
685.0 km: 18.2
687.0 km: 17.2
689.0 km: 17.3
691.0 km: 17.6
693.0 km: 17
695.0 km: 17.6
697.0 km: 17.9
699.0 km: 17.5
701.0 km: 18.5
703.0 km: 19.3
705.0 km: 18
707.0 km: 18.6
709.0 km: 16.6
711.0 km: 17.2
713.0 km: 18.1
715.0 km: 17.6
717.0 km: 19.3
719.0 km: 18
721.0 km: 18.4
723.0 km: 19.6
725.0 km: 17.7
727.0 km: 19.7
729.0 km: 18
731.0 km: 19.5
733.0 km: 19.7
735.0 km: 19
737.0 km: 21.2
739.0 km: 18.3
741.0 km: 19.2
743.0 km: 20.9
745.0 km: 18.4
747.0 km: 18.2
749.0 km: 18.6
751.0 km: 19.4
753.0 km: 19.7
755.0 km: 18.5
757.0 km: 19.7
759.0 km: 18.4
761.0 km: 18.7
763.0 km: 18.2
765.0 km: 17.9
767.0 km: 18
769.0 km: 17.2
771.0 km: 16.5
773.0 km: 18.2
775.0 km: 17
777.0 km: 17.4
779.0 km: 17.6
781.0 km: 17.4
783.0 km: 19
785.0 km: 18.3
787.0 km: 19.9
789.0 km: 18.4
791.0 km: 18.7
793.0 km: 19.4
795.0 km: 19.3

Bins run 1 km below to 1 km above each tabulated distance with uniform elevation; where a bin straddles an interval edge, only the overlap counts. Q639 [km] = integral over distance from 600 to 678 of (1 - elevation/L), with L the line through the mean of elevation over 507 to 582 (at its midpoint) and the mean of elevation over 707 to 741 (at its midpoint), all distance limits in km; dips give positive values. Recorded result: 4.8 km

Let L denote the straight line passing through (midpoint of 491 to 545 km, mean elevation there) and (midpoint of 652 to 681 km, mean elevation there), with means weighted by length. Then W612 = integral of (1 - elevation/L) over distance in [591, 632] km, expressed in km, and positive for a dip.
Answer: 1.15 km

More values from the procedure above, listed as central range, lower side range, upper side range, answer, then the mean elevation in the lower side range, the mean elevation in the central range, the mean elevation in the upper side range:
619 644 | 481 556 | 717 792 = 0.9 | 15.2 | 16.2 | 18.6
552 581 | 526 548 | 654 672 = -1.1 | 14.8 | 15.8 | 16.3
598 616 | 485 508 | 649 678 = 0.7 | 15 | 15.2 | 16.2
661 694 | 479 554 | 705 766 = 1.9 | 15.1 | 16.8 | 18.7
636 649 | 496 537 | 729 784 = 0.2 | 14.7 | 16.5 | 18.6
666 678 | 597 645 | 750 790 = 0.4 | 15.8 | 16.1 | 18.3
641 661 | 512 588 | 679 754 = 1.3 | 15.3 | 16.1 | 18.4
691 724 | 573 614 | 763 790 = -2.2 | 15.2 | 18.1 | 17.9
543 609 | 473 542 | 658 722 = 0.5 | 14.9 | 15.7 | 17.3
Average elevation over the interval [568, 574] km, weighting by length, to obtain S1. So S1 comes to 15.3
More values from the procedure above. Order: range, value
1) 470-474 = 16.6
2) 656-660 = 16.1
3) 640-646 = 16.5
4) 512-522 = 14.3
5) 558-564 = 15.3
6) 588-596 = 15.4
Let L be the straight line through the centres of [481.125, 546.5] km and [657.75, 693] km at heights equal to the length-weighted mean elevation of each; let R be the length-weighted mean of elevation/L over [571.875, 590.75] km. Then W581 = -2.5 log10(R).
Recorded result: 0.02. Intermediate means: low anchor 14.8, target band 15.4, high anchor 16.8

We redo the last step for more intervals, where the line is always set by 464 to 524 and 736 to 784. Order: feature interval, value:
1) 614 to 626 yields 0.090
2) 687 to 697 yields 0.013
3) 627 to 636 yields 0.006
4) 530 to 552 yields 0.021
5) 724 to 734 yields -0.049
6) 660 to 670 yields 0.045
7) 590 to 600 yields 0.087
